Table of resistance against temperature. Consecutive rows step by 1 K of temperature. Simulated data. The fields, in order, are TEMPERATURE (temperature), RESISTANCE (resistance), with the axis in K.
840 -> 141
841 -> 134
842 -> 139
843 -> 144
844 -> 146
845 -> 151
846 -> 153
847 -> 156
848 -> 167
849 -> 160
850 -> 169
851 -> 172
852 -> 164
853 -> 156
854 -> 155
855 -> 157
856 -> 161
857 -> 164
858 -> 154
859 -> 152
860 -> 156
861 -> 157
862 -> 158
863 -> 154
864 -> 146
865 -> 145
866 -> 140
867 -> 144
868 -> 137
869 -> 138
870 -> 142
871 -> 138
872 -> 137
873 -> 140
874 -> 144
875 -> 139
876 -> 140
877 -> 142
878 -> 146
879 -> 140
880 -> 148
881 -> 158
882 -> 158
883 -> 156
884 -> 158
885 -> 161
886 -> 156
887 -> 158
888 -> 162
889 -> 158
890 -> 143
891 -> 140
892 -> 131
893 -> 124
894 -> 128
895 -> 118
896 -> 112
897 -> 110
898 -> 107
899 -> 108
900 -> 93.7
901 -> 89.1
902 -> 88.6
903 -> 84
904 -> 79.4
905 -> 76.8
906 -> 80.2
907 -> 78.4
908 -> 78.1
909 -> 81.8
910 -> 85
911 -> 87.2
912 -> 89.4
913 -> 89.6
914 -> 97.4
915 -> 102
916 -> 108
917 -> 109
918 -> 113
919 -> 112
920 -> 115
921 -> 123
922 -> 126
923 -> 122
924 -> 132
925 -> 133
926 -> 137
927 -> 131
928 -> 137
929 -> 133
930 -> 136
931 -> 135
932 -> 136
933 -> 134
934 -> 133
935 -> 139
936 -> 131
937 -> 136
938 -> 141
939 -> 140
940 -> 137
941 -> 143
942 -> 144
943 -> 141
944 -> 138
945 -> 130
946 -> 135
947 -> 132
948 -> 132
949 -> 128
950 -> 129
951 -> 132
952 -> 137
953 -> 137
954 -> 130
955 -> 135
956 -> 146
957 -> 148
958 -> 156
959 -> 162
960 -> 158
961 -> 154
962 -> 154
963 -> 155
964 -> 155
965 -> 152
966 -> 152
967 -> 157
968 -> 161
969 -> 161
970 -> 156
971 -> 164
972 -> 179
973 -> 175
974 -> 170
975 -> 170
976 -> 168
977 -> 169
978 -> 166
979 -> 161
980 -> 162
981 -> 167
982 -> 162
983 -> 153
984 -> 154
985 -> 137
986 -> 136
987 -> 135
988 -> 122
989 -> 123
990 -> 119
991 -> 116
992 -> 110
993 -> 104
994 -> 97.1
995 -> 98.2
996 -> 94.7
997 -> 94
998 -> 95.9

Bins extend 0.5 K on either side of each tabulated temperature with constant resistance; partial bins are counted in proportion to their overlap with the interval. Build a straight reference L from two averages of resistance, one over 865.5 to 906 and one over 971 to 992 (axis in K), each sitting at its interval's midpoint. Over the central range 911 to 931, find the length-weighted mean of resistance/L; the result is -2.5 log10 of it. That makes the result 0.18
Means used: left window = 131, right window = 151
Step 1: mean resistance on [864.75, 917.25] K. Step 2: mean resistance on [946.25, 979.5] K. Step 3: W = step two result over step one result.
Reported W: 1.2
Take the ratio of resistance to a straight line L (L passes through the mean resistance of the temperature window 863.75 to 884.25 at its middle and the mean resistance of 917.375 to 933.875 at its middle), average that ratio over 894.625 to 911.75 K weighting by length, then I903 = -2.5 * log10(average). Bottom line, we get 0.43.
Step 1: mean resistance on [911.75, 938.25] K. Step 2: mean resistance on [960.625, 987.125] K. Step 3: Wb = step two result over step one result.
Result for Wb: 1.29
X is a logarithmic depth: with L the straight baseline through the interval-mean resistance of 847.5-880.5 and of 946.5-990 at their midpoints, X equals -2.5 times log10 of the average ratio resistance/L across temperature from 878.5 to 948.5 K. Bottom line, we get 0.215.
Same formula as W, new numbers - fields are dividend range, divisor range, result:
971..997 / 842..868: 0.91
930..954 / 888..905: 1.19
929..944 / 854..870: 0.91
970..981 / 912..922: 1.56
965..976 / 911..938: 1.34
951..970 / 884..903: 1.19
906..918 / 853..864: 0.59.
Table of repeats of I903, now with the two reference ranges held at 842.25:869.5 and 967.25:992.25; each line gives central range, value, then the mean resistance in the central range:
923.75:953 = 0.132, 135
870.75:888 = 0.034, 149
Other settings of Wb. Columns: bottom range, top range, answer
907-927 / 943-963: 1.32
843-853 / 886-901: 0.80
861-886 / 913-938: 0.85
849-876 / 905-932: 0.73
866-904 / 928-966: 1.05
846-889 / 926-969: 0.93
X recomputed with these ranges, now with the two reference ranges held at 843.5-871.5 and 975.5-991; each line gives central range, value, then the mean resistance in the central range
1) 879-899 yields 0.09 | 140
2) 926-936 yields 0.12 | 135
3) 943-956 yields 0.12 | 134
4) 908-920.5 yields 0.47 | 98.3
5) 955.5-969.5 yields -0.05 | 155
